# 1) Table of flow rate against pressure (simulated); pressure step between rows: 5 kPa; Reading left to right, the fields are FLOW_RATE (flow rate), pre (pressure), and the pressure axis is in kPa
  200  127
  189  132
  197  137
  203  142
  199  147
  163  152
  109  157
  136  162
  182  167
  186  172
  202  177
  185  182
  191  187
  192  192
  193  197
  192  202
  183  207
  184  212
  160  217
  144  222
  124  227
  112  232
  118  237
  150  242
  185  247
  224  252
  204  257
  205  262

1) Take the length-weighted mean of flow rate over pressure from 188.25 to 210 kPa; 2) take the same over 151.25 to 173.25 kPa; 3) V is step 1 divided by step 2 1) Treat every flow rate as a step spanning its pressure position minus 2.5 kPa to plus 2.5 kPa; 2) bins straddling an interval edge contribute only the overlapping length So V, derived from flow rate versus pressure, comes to 1.24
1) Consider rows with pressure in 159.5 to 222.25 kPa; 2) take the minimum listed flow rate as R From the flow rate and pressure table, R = 136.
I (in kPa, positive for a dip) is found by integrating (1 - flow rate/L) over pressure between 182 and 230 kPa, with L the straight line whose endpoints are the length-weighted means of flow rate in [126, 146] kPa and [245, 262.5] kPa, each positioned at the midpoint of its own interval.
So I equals 6.69 kPa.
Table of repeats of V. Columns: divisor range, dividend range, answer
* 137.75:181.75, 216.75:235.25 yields 0.75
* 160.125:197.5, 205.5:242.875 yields 0.79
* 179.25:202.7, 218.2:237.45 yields 0.67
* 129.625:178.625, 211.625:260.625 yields 0.91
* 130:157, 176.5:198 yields 1.05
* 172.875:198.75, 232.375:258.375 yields 0.88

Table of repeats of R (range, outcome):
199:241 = 112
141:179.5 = 109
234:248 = 118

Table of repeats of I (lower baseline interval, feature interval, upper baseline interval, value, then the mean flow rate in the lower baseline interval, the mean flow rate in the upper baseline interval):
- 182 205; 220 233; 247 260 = 4.7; 191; 208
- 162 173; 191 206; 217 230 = -3.7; 173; 138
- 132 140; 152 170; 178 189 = 4.3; 195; 190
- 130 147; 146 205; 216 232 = -2.8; 197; 136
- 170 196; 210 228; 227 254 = 1.4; 191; 153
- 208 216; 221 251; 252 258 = 8.4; 179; 212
